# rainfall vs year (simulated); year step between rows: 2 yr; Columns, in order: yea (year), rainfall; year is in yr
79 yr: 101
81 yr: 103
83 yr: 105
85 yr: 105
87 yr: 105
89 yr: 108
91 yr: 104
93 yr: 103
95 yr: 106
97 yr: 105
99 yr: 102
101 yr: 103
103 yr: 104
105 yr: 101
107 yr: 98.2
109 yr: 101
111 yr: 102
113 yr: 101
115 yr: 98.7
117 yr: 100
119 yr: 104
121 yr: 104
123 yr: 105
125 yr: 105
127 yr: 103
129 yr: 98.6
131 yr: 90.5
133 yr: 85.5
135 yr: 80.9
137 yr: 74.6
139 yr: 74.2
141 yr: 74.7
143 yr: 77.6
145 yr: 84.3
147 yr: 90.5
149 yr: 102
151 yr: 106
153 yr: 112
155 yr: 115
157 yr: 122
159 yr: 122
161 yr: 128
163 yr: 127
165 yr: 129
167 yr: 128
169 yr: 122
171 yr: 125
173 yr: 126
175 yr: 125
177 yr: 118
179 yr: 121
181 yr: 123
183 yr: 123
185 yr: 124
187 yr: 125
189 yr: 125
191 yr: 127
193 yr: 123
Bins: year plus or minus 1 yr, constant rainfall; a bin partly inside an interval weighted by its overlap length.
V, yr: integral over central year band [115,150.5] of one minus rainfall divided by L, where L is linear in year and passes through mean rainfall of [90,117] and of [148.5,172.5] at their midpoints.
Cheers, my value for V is 6.16 yr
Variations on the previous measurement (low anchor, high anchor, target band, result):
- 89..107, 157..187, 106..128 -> 1.38 yr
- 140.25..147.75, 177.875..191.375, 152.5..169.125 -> -4.04 yr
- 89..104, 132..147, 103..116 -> -0.52 yr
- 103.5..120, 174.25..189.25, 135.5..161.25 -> 3.49 yr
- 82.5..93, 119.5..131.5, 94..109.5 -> 0.19 yr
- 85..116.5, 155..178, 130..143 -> 3.92 yr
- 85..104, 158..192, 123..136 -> 2.11 yr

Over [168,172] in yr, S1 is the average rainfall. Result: 124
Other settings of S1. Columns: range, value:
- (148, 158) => 111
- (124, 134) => 96.5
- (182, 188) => 124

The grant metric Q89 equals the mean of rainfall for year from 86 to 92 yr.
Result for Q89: 106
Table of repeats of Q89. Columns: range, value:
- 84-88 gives 105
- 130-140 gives 81.1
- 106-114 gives 101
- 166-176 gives 125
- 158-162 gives 125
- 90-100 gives 104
